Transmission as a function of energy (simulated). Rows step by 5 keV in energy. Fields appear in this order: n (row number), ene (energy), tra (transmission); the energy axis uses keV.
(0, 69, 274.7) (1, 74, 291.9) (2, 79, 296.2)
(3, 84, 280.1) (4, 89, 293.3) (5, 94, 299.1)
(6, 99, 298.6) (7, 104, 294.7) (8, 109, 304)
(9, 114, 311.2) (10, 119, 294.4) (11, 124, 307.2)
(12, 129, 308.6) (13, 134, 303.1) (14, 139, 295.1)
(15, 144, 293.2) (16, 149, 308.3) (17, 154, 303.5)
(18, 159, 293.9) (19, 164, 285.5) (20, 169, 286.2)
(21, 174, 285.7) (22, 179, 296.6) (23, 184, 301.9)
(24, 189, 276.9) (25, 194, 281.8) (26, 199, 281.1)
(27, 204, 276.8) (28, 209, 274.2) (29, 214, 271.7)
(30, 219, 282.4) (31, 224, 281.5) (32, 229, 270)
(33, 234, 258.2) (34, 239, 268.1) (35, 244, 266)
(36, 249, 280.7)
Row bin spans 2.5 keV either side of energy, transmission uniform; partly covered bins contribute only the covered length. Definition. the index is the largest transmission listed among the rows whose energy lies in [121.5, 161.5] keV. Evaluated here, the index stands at 308.6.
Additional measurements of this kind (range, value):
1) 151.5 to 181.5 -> 303.5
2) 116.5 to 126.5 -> 307.2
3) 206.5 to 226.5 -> 282.4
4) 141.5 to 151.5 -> 308.3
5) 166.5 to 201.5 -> 301.9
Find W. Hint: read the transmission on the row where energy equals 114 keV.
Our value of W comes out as 311.2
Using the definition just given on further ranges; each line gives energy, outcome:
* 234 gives 258.2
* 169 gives 286.2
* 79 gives 296.2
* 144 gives 293.2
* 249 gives 280.7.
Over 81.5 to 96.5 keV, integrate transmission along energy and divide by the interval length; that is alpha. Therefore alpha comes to 291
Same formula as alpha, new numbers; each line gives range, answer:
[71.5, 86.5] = 289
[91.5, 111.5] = 299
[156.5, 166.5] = 290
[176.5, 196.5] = 289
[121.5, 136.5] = 306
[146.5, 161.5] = 302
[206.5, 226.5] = 277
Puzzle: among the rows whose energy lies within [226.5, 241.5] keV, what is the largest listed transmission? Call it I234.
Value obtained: 270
